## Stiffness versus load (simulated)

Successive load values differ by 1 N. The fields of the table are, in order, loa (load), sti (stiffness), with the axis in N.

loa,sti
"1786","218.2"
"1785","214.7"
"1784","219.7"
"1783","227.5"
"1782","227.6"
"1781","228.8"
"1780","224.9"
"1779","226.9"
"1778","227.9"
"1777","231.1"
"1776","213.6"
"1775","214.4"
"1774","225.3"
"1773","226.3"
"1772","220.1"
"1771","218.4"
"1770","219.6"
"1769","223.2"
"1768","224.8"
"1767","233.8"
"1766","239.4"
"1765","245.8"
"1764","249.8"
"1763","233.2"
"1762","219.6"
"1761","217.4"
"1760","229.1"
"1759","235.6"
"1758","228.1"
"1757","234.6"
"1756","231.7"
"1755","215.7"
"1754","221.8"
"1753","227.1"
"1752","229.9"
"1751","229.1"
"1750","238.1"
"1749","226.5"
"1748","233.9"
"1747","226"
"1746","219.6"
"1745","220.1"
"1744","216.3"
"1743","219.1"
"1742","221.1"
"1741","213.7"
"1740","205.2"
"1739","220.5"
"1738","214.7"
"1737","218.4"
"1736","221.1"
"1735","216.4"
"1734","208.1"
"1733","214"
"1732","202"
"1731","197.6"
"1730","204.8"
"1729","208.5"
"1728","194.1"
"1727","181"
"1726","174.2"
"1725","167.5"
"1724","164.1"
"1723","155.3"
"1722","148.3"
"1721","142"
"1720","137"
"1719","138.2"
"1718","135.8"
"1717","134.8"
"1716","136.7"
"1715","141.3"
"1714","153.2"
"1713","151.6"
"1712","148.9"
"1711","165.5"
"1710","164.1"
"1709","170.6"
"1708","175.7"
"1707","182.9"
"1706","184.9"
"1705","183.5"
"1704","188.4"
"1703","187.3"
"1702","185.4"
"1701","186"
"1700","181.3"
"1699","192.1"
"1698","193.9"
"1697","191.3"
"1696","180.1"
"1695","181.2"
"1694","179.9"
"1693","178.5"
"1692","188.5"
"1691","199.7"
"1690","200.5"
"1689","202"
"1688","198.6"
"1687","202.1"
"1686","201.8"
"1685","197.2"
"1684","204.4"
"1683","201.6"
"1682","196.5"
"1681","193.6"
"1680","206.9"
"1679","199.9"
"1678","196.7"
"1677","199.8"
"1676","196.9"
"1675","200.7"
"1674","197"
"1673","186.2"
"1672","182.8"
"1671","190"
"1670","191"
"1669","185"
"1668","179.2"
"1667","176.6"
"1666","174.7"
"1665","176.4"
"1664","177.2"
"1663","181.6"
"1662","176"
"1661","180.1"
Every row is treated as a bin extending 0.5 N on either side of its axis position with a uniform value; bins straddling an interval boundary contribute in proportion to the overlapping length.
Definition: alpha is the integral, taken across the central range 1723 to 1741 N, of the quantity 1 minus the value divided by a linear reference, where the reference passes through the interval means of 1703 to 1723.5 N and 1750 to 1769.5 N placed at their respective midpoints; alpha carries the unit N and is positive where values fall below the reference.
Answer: -1.21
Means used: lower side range 158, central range 200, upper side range 230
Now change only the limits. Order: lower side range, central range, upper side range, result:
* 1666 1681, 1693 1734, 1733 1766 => 7.0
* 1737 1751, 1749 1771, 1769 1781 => -0.7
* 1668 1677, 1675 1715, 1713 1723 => -4.8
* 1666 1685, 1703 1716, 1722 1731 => 1.2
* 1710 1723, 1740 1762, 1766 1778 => -3.5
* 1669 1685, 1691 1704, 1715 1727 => -0.9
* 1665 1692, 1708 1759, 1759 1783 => 4.9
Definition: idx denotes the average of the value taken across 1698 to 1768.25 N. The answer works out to 198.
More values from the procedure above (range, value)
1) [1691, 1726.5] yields 168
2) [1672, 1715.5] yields 186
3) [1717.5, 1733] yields 171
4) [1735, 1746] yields 217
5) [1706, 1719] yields 156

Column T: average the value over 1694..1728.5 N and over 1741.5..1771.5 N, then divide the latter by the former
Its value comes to 1.36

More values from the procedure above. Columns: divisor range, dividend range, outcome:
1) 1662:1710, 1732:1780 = 1.19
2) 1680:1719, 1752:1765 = 1.28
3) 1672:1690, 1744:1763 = 1.14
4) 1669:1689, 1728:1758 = 1.11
